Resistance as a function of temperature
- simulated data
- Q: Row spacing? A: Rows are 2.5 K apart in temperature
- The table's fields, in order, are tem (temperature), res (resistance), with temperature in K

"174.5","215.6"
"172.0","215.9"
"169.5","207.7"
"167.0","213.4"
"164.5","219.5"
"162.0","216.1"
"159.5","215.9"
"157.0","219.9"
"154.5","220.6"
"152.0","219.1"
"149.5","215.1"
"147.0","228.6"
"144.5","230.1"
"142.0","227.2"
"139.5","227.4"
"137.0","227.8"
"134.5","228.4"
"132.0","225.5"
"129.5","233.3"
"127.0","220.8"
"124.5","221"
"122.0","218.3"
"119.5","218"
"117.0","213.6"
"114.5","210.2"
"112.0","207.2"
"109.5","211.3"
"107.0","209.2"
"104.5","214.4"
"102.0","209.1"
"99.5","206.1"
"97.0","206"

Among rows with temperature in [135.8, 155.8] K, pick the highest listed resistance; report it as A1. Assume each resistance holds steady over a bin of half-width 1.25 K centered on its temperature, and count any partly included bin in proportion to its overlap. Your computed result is 230.1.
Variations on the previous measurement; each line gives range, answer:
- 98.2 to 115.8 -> 214.4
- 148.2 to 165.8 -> 220.6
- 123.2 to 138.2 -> 233.3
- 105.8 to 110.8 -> 211.3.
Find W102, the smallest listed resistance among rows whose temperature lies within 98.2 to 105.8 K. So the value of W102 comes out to 206.1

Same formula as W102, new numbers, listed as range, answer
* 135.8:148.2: 227.2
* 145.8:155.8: 215.1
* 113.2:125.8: 210.2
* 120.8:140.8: 218.3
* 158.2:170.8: 207.7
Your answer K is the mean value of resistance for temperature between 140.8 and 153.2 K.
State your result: 224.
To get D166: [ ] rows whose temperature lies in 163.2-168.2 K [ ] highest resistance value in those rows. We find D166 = 219.5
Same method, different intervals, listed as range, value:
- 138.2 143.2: 227.4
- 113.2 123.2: 218.3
